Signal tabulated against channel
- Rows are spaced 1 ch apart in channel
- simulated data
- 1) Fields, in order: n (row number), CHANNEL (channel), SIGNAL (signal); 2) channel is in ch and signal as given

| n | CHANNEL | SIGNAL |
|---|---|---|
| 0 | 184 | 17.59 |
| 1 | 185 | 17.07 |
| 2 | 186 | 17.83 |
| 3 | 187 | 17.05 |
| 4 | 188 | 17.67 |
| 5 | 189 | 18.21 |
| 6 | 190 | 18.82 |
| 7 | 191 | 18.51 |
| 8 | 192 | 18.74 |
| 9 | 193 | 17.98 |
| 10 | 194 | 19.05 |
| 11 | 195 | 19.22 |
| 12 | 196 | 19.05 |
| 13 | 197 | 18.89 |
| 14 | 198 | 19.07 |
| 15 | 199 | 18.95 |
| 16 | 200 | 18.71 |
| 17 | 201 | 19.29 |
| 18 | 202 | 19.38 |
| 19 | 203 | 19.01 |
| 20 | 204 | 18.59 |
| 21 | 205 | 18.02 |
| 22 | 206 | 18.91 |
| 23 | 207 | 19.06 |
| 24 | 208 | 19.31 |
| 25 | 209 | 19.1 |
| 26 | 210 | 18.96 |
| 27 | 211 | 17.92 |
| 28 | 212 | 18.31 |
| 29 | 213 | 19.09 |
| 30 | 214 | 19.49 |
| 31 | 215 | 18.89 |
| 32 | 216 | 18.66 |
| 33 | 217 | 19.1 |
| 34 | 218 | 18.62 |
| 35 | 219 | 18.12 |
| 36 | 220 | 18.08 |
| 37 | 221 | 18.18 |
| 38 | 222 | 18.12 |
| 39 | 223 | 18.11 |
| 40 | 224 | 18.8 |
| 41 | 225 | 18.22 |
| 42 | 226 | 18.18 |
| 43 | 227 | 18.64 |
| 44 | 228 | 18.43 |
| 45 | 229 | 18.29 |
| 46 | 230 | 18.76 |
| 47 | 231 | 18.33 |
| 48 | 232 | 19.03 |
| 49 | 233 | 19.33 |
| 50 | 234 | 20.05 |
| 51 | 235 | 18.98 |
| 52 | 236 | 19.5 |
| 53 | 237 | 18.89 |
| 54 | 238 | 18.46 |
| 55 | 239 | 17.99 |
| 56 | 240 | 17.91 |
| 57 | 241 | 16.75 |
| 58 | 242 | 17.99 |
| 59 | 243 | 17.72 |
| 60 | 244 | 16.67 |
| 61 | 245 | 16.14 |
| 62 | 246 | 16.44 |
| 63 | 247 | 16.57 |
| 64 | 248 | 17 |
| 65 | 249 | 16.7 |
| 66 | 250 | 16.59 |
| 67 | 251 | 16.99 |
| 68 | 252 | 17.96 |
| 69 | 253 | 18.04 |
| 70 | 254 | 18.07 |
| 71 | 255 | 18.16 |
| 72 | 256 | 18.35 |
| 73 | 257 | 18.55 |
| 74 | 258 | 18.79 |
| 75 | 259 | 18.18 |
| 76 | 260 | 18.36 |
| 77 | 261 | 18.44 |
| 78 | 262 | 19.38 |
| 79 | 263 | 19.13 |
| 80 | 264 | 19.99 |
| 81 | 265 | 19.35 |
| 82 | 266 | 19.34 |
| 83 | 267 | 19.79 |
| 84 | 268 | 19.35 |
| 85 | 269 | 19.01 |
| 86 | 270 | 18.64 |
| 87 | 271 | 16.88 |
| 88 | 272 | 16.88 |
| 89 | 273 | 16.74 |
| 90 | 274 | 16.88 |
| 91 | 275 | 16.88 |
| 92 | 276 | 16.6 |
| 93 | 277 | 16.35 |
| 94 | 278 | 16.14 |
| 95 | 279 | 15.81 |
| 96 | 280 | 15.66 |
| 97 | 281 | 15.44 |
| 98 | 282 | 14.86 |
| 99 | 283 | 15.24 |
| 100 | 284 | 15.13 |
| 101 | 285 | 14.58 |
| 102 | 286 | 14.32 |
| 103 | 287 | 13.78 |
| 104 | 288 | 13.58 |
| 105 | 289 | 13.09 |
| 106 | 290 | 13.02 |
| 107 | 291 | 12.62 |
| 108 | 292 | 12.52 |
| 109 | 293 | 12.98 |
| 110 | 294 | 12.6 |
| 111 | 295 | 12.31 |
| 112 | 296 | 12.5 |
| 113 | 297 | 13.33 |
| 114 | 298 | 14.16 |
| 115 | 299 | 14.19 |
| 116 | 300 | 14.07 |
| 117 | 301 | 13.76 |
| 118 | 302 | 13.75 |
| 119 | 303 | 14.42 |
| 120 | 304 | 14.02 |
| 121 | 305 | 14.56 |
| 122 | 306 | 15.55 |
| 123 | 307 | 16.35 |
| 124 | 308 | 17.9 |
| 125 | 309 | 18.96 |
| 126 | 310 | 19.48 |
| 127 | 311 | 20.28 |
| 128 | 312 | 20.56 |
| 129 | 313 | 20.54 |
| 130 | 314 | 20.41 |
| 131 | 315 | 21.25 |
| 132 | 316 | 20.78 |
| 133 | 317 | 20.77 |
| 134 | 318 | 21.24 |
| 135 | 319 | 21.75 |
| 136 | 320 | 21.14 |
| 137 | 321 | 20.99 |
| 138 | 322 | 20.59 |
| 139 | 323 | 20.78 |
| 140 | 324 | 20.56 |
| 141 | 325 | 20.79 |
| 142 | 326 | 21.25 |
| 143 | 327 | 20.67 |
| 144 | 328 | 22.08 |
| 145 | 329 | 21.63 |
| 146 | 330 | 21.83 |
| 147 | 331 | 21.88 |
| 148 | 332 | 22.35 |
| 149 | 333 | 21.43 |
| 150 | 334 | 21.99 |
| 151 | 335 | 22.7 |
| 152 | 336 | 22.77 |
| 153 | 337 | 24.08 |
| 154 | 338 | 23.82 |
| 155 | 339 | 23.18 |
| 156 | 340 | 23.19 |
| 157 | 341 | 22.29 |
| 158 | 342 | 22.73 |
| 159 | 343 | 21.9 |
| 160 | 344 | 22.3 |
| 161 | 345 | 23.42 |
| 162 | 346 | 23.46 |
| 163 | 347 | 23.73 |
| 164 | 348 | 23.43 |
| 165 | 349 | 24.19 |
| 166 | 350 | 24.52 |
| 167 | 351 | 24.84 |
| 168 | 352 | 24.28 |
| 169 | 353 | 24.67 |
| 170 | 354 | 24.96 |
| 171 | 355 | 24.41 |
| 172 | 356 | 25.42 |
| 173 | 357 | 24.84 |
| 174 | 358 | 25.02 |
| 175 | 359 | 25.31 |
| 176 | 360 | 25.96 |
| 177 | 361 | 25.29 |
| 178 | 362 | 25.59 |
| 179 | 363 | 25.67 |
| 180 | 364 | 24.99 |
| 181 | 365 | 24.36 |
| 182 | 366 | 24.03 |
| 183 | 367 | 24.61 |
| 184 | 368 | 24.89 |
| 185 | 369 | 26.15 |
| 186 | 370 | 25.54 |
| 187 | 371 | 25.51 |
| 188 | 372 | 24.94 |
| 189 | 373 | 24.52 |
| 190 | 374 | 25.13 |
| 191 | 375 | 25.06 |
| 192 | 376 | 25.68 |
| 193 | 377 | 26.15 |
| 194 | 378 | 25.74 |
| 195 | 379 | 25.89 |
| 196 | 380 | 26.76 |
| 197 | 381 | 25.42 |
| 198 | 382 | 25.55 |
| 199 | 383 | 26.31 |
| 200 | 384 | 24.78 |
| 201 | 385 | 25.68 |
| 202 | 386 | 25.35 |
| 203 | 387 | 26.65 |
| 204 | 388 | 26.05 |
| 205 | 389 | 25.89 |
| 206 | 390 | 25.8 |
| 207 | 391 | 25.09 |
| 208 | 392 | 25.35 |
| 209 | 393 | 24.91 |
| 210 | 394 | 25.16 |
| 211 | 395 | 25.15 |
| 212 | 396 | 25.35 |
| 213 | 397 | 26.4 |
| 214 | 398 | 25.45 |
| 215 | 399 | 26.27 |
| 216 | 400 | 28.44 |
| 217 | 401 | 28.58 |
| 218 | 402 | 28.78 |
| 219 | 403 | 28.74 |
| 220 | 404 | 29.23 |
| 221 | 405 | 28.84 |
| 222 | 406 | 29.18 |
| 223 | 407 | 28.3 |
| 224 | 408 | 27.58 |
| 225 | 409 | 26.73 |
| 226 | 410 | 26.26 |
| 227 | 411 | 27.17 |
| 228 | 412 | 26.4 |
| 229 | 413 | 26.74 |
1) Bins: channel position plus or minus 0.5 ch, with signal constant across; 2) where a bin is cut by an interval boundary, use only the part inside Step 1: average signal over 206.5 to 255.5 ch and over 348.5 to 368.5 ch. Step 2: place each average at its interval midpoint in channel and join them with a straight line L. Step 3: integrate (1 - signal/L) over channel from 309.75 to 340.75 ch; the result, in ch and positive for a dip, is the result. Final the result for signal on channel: 2.18 ch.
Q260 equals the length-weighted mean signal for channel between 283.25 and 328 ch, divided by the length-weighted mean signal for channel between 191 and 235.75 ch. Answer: 0.90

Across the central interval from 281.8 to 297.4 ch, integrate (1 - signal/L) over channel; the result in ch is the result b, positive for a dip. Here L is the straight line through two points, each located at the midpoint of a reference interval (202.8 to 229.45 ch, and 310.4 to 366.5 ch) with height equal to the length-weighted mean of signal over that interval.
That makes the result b 5.6 ch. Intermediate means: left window 18.6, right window 22.8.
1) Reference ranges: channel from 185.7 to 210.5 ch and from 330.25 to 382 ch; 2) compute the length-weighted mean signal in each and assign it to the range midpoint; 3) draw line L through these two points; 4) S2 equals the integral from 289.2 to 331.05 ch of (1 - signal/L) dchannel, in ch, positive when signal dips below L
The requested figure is 9.4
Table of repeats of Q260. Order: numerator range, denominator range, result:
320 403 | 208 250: 1.34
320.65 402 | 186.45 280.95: 1.34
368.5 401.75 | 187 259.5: 1.41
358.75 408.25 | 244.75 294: 1.56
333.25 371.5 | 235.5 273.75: 1.34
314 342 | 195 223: 1.16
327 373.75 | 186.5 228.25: 1.28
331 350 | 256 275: 1.24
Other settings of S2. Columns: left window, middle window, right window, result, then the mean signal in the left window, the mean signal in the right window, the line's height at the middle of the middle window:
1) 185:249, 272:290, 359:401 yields 5.0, 18.4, 25.6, 21.2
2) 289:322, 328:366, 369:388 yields -3.5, 16.7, 25.6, 21.8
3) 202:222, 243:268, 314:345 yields 2.3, 18.7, 21.8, 19.9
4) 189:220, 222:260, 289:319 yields -0.4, 18.8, 16.2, 17.9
